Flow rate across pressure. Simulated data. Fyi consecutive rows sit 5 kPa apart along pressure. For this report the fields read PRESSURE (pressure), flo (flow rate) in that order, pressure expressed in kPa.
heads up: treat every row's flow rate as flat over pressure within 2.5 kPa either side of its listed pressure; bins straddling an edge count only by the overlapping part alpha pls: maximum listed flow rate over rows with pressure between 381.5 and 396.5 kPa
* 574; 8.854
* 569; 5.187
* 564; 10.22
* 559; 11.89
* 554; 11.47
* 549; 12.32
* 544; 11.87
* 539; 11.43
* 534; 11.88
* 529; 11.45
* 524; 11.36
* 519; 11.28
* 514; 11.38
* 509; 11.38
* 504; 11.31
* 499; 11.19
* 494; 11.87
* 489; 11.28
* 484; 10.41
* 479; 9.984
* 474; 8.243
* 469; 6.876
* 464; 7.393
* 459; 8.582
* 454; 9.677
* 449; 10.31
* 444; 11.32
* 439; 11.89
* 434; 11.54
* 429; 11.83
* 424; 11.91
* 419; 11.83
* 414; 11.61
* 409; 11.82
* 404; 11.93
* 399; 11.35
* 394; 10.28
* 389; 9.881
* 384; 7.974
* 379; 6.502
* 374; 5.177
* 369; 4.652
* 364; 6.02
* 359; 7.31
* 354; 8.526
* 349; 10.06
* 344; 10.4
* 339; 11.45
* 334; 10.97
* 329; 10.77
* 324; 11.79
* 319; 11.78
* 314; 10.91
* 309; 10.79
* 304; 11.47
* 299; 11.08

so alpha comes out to 10.28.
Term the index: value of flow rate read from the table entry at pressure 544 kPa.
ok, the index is 11.87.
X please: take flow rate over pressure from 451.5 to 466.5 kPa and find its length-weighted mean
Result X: 8.55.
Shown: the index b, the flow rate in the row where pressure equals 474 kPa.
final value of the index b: 8.243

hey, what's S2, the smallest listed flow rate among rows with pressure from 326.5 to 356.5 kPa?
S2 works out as 8.526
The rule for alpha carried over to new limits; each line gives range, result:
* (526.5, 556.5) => 12.32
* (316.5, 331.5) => 11.79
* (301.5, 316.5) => 11.47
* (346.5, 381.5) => 10.06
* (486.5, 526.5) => 11.87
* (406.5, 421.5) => 11.83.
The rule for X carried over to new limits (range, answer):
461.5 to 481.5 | 8.12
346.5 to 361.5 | 8.63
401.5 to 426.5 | 11.8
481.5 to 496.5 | 11.2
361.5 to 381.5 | 5.59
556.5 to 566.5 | 11.1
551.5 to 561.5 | 11.7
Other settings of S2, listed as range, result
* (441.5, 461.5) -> 8.582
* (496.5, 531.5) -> 11.19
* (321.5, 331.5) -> 10.77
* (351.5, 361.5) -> 7.31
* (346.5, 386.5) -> 4.652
